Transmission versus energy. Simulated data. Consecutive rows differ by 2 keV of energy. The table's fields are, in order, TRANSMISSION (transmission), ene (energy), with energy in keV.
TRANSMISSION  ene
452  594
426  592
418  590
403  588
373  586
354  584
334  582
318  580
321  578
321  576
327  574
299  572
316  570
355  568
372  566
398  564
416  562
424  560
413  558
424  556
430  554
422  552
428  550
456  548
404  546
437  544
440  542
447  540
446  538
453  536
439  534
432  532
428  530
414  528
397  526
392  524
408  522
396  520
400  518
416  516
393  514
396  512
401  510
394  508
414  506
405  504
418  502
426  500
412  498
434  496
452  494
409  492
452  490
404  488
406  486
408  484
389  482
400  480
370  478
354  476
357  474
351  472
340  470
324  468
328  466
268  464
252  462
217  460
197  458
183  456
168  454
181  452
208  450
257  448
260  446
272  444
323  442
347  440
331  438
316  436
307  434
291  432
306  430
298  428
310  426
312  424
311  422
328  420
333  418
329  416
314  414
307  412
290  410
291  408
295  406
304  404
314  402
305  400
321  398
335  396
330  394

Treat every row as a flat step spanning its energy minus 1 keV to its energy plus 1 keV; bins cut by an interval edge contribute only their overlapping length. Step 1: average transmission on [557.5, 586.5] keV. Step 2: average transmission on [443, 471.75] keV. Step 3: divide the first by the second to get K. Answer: 1.4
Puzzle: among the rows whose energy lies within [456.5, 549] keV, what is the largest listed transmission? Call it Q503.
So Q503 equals 456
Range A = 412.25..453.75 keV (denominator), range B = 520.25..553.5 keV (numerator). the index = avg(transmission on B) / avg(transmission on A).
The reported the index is 1.4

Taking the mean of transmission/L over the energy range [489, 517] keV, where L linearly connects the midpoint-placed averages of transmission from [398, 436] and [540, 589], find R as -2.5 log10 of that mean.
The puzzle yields -0.18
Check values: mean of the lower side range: 309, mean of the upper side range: 384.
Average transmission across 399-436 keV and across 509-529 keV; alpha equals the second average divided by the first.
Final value 1.3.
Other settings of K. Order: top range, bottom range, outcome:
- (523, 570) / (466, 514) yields 1.06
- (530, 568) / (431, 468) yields 1.61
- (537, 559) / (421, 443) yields 1.38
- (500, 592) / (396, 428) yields 1.28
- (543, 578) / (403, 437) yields 1.26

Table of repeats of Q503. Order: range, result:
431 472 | 351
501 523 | 418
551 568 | 430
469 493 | 452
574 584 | 354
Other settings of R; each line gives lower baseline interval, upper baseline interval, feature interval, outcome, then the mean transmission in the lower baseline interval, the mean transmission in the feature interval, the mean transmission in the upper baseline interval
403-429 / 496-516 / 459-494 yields 0.06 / 309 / 357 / 408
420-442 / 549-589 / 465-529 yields -0.16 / 314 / 396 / 372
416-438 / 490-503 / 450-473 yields 0.42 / 313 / 253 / 427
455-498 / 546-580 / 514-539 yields -0.14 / 349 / 417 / 381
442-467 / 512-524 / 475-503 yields -0.25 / 236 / 410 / 401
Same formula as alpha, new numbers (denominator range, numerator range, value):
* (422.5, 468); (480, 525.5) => 1.51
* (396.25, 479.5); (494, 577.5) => 1.37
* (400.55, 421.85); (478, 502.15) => 1.34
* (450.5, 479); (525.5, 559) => 1.56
